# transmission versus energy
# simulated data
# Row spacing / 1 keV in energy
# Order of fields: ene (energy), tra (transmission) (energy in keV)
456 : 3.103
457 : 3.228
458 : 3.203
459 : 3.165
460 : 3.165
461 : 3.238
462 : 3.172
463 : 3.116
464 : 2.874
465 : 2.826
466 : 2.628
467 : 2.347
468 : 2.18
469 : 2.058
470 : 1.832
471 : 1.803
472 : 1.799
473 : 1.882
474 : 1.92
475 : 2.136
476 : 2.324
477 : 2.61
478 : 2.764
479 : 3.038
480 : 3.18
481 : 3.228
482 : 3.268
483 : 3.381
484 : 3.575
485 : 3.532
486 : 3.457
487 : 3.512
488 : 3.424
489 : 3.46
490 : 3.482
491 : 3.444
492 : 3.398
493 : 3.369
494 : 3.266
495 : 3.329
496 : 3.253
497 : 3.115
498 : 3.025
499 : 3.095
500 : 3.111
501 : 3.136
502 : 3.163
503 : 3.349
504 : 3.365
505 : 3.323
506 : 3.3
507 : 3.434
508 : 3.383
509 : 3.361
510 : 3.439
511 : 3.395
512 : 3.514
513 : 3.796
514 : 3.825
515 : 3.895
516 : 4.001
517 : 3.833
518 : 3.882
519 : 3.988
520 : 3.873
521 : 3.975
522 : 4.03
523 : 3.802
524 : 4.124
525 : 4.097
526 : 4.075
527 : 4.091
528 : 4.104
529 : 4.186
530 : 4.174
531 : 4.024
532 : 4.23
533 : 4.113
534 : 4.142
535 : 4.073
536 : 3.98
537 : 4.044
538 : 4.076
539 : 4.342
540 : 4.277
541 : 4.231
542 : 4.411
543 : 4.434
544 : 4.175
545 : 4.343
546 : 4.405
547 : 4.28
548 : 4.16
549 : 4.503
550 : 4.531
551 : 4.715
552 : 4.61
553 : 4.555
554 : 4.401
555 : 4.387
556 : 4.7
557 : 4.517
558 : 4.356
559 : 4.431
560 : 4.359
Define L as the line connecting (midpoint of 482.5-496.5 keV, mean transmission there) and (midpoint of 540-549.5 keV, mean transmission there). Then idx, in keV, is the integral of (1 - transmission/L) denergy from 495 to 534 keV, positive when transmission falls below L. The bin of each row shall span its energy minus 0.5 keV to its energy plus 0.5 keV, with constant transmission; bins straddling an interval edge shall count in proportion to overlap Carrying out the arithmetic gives 1.6 keV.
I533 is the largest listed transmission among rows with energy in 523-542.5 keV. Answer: 4.411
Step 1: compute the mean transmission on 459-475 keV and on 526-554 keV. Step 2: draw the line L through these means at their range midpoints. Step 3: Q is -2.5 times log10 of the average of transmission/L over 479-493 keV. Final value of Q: -0.16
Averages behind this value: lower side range 2.47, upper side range 4.27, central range 3.4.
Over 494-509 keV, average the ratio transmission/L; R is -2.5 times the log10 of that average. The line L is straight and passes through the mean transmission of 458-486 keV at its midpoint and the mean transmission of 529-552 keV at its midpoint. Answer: 0.05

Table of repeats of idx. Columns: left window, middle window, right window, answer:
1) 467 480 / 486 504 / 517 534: -2.0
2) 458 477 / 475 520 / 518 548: -1.7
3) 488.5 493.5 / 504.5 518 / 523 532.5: 0.8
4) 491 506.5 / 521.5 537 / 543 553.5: -0.4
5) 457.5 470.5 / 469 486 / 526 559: 2.2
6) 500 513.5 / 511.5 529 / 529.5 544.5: -1.0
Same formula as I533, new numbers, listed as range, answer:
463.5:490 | 3.575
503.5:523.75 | 4.03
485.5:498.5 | 3.512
